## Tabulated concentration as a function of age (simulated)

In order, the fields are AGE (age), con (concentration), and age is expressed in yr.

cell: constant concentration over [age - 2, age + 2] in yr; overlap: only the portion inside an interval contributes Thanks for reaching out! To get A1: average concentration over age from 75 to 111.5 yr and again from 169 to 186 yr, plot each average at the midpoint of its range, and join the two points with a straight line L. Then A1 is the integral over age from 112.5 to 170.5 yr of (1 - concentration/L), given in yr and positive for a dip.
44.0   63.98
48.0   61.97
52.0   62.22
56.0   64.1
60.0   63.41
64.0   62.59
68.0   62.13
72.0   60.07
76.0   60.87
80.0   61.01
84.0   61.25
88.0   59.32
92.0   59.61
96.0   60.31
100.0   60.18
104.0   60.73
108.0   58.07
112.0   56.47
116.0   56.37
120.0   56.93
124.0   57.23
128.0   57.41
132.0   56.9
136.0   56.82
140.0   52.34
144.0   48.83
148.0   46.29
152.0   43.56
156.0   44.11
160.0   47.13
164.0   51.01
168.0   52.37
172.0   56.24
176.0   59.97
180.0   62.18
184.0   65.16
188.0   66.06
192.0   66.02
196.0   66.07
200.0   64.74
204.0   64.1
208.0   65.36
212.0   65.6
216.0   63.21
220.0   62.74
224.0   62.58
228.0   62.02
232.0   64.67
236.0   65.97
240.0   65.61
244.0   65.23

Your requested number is 7.8 yr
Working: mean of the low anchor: 60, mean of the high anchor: 60.4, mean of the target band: 52.1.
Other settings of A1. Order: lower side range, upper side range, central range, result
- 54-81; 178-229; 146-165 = 5.19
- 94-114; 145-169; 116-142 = -1.33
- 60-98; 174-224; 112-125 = 1.10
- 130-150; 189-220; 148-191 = 2.68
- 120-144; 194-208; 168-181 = 0.69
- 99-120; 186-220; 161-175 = 2.06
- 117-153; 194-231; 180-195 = -1.17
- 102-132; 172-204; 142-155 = 3.07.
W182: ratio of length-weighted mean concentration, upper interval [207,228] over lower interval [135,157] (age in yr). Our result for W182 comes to 1.31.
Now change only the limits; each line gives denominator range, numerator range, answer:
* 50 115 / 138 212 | 0.94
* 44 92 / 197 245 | 1.04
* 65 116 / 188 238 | 1.08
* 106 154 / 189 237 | 1.19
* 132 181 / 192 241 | 1.25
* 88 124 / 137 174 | 0.84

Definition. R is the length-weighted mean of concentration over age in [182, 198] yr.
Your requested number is 65.8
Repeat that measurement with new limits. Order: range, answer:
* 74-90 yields 60.6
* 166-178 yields 56.2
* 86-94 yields 59.5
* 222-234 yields 63.1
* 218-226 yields 62.7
